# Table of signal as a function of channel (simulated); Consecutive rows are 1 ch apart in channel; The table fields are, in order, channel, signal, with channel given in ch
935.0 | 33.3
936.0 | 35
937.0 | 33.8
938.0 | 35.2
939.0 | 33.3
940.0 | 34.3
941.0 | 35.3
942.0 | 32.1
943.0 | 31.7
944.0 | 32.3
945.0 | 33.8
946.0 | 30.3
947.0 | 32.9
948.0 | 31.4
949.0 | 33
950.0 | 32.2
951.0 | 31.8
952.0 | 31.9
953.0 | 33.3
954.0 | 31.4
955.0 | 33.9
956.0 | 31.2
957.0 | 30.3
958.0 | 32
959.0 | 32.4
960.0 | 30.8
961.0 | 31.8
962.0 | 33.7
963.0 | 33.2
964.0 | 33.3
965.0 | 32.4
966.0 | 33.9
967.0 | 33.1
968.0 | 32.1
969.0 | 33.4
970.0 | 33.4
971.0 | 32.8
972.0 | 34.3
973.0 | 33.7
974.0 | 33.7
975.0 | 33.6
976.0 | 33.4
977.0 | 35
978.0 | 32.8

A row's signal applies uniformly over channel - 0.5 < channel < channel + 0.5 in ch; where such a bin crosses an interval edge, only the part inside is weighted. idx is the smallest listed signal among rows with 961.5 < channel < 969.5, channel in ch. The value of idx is 32.1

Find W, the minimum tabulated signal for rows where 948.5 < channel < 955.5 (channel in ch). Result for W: 31.4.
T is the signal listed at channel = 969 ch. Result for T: 33.4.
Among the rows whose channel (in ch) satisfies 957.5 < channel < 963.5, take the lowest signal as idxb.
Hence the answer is 30.8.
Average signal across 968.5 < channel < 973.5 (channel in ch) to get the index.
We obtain 33.5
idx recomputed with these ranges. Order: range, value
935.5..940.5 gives 33.3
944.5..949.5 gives 30.3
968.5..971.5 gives 32.8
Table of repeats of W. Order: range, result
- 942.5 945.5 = 31.7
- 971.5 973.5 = 33.7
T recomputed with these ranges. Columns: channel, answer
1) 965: 32.4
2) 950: 32.2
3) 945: 33.8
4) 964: 33.3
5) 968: 32.1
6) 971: 32.8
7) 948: 31.4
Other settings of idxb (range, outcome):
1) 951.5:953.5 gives 31.9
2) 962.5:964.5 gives 33.2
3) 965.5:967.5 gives 33.1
